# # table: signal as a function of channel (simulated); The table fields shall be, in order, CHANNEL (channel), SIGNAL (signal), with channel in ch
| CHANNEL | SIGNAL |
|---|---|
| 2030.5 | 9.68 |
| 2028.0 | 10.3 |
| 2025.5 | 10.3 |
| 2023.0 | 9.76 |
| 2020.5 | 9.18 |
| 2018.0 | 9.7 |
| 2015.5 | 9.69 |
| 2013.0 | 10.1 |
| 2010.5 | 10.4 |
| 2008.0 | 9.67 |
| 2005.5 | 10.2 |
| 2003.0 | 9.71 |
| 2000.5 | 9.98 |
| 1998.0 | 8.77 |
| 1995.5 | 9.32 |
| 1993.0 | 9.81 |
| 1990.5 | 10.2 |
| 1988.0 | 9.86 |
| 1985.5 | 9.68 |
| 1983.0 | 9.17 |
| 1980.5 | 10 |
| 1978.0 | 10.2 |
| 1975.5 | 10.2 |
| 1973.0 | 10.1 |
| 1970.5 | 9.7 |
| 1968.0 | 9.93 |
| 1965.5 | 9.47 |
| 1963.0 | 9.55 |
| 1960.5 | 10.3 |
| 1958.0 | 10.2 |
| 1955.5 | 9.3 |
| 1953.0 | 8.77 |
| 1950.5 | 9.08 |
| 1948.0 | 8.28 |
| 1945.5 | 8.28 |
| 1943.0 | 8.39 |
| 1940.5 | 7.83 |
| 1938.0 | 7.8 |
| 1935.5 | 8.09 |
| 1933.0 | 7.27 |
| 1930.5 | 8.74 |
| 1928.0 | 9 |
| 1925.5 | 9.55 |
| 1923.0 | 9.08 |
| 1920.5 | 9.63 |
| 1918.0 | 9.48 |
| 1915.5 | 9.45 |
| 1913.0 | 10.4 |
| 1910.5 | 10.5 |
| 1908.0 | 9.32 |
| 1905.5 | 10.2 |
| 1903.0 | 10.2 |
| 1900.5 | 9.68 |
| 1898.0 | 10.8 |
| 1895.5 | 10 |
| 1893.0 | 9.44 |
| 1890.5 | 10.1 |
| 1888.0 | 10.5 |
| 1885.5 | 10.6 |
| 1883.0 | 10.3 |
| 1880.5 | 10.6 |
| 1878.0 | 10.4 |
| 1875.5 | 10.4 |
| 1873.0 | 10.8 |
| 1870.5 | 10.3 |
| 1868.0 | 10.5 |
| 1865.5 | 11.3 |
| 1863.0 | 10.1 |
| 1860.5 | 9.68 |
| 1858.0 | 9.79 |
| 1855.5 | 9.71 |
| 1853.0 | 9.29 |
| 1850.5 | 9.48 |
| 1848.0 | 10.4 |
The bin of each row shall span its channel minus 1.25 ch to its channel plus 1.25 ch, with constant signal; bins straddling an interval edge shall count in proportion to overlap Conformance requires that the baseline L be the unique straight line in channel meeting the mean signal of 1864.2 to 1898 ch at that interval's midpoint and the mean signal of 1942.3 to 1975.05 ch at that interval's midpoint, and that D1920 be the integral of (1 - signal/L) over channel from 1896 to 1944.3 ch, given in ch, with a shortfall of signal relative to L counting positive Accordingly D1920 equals 3.2 ch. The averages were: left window 10.4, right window 9.37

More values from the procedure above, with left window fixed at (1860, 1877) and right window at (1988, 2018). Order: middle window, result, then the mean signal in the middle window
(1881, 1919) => 0.88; 10.1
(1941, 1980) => 2.26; 9.43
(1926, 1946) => 3.78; 8.22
